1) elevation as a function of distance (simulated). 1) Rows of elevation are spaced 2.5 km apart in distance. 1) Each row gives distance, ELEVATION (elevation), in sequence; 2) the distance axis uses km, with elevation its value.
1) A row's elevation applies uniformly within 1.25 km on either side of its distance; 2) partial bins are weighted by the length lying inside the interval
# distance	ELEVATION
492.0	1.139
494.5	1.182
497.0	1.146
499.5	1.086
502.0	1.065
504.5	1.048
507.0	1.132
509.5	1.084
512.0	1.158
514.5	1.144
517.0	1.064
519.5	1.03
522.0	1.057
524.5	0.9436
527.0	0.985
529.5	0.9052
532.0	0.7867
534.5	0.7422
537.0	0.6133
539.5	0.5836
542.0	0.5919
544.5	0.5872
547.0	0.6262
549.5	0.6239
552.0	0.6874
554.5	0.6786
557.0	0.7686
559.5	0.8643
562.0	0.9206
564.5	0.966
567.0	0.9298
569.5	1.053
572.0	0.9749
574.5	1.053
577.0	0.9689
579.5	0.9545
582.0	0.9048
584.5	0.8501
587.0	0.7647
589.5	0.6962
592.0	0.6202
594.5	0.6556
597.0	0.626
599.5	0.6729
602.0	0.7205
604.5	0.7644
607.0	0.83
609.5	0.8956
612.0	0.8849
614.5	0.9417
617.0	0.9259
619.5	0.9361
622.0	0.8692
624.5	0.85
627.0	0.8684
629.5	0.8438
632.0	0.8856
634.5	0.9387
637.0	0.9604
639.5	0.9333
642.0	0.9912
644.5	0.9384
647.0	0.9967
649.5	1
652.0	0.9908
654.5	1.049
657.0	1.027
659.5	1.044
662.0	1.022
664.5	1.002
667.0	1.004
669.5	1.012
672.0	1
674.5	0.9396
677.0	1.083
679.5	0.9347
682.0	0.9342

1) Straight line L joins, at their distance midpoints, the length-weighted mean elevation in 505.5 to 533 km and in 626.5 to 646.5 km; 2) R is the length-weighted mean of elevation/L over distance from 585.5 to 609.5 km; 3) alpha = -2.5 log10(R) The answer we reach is 0.316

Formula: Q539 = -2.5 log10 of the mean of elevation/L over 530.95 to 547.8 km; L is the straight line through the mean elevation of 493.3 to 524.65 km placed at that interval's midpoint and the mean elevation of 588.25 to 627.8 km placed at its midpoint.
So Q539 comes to 0.48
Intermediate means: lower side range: 1.09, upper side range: 0.797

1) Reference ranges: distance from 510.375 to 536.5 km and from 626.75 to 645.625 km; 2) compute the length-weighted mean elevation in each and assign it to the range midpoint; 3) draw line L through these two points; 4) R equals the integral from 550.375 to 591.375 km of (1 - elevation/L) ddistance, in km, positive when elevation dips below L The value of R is 3.5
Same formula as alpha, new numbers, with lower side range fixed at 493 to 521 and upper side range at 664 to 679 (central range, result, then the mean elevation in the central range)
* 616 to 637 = 0.16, 0.893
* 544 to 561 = 0.47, 0.699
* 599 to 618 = 0.24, 0.834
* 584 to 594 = 0.42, 0.718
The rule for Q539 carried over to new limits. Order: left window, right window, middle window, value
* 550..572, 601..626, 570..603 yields 0.06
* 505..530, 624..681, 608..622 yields 0.10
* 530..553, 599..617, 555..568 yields -0.23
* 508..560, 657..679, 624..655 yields 0.04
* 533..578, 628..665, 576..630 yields 0.08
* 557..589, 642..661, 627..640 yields 0.09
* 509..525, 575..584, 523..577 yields 0.23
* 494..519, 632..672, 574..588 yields 0.15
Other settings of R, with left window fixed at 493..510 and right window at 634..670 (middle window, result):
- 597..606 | 2.8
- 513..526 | 0.5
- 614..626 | 1.4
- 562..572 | 0.8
